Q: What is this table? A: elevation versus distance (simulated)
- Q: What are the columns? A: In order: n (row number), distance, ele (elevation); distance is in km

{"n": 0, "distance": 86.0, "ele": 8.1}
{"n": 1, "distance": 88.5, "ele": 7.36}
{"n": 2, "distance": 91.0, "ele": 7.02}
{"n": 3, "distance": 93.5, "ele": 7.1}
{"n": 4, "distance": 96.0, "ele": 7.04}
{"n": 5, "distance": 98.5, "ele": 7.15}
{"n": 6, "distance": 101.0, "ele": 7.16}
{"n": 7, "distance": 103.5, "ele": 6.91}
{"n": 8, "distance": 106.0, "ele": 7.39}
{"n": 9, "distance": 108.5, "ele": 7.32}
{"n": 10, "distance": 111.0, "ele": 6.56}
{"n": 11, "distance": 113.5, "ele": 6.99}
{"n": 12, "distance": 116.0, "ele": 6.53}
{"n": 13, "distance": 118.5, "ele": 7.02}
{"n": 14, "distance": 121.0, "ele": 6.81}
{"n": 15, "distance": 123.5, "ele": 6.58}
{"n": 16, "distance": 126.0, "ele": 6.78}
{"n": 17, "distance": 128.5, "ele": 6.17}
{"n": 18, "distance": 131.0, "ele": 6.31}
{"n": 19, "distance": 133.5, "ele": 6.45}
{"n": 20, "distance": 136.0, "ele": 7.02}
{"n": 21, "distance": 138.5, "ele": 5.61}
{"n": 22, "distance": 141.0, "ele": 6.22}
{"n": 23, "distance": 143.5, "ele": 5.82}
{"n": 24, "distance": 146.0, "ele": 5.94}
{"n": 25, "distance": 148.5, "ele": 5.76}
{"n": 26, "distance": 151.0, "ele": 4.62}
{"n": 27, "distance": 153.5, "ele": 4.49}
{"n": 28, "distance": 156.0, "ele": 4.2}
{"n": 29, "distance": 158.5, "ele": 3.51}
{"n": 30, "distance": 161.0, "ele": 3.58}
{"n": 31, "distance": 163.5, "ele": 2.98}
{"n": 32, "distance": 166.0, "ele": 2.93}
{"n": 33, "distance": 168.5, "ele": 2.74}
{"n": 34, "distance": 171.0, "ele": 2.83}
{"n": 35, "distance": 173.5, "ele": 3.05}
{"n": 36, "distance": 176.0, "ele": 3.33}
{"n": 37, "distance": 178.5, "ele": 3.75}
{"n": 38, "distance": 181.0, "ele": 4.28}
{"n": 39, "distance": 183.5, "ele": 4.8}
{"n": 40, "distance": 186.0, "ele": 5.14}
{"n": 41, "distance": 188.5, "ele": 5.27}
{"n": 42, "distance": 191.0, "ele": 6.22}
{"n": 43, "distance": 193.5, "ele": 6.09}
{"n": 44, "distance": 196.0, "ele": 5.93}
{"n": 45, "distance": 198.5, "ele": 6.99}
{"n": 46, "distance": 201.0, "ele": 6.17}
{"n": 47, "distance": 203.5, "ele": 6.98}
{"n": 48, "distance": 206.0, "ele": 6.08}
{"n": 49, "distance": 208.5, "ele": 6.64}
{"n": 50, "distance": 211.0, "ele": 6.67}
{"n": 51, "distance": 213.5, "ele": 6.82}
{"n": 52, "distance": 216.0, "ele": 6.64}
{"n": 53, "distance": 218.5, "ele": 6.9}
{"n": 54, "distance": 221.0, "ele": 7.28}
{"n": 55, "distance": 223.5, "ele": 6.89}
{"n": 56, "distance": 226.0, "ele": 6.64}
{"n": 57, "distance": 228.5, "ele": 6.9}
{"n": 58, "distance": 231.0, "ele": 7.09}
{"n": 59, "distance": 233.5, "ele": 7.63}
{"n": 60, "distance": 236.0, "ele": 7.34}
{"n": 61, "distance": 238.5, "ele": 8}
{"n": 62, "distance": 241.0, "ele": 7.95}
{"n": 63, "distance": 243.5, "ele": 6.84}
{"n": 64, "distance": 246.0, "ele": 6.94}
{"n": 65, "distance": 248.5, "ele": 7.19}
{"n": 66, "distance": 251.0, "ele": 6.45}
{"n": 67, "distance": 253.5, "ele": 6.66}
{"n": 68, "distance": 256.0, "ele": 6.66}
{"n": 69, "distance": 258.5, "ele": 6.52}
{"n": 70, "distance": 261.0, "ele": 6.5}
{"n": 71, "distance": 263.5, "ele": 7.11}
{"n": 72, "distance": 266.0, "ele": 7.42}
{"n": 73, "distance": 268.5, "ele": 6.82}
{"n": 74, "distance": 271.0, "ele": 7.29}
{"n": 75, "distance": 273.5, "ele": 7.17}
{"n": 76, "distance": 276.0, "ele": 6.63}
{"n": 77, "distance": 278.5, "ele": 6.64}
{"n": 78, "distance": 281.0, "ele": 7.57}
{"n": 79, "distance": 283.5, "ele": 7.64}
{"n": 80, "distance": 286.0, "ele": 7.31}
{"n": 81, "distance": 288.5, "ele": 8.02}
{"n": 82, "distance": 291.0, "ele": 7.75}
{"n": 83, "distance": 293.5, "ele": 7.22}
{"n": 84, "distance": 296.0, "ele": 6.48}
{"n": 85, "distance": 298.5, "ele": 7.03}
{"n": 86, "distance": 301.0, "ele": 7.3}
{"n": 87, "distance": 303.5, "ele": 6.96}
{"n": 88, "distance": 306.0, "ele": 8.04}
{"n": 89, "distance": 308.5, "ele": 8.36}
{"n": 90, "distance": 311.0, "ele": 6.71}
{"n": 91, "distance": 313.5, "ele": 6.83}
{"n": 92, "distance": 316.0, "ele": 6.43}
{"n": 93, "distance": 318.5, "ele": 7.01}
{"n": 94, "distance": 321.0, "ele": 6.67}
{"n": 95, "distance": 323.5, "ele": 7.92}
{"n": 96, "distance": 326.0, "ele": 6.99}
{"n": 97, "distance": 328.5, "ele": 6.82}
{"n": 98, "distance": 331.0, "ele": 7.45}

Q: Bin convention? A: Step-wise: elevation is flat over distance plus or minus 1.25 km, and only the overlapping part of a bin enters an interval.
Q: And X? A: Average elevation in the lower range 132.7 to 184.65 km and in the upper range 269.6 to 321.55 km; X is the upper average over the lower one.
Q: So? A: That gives 1.62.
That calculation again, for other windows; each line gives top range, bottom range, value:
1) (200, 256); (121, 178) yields 1.42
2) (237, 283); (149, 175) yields 1.98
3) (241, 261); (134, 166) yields 1.38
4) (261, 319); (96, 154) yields 1.11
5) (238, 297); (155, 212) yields 1.49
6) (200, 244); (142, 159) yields 1.40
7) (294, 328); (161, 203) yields 1.57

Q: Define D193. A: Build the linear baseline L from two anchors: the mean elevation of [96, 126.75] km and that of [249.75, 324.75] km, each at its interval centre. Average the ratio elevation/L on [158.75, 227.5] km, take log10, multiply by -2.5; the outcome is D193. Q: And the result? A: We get 0.31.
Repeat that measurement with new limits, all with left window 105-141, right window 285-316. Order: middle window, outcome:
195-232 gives 0.044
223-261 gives 0.008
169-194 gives 0.491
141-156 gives 0.261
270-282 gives 0.025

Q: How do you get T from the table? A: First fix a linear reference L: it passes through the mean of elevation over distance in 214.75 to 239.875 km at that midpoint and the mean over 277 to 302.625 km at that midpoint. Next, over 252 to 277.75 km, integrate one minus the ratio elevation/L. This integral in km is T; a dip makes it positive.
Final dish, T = 1.27 km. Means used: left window 7.14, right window 7.28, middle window 6.87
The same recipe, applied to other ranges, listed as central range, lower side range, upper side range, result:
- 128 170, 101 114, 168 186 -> 1.7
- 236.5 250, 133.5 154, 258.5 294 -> -1.0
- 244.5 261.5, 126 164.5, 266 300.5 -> 0.2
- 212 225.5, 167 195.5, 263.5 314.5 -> -3.8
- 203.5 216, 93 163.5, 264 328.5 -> 0.1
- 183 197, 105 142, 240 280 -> 2.4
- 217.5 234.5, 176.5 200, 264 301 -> -2.7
